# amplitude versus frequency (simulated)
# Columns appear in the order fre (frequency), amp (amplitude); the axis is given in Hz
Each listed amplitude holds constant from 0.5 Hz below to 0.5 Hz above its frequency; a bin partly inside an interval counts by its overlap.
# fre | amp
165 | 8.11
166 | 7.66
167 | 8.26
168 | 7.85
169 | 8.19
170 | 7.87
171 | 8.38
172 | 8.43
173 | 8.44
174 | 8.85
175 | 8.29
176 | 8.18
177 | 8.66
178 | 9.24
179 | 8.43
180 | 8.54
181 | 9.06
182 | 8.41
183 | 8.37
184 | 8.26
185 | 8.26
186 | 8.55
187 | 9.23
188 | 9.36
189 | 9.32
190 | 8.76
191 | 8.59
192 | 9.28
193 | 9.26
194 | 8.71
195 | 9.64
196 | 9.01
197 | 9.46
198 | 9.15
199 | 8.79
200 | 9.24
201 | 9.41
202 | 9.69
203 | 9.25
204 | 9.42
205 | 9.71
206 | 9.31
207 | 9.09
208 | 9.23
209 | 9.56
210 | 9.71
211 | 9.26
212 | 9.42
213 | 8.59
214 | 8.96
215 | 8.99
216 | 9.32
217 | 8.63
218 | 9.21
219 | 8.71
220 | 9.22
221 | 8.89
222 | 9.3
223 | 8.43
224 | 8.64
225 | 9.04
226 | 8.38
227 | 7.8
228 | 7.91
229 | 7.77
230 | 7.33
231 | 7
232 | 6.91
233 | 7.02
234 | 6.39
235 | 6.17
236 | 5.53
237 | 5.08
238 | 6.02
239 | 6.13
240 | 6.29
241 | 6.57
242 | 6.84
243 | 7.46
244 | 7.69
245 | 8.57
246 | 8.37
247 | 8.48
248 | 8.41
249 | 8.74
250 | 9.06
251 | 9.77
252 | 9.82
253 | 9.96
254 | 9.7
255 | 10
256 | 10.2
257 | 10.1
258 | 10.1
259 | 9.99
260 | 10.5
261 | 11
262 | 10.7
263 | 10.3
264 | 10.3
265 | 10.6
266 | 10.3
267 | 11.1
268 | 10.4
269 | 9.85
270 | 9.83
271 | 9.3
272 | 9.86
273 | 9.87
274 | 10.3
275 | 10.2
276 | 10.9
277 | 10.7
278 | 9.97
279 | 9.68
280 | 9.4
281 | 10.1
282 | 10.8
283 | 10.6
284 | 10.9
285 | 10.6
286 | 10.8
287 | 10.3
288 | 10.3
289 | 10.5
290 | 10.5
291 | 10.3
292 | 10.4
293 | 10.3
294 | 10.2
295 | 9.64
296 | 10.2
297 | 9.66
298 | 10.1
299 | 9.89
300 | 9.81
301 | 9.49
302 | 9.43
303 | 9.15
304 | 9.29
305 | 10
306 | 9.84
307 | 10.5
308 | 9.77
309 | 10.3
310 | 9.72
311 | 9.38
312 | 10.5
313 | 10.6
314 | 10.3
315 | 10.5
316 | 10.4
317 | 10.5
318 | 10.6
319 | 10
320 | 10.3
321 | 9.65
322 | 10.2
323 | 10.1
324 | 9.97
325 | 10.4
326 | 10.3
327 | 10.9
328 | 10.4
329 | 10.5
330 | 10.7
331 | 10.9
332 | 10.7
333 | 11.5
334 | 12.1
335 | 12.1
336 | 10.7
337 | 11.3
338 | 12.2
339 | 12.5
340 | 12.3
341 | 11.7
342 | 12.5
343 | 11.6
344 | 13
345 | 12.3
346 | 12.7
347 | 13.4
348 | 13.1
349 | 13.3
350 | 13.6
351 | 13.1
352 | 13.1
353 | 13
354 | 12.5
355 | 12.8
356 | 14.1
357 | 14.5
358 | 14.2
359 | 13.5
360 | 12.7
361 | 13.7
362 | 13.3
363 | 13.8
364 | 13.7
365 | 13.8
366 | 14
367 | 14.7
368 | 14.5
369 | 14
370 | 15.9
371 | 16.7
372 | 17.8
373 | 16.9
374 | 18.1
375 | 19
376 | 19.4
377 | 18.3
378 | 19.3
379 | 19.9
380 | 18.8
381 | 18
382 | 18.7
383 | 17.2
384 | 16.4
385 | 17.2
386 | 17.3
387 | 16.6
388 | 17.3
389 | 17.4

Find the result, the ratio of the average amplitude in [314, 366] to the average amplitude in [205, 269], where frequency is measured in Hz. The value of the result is 1.4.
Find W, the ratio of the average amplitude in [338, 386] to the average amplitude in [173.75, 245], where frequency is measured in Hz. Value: 1.76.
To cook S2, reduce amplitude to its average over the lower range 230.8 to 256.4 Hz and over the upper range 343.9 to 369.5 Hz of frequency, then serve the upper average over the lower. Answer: 1.7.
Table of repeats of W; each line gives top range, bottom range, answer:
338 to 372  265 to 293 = 1.31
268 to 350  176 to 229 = 1.19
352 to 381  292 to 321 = 1.54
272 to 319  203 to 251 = 1.24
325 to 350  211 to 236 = 1.43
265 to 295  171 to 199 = 1.17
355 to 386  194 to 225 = 1.75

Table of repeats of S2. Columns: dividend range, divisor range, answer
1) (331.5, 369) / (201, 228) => 1.43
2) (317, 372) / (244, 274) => 1.27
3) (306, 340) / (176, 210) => 1.18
